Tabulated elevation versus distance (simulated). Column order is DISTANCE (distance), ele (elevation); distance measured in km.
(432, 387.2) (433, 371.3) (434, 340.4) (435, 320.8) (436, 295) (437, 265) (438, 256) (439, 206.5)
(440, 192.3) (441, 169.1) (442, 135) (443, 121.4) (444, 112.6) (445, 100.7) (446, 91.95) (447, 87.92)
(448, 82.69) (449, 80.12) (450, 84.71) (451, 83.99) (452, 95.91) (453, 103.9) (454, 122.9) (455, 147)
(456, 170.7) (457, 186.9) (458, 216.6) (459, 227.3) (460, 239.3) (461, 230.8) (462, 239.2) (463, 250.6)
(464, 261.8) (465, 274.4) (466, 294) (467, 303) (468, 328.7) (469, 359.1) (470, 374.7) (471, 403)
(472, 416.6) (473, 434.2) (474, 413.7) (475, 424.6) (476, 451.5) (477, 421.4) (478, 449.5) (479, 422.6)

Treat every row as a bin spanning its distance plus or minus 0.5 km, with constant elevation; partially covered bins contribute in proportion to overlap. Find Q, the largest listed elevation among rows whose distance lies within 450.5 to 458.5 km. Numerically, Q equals 216.6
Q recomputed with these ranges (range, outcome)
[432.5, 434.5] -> 371.3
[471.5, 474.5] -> 434.2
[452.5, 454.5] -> 122.9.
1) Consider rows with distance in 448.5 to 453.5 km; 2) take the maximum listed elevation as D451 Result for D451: 103.9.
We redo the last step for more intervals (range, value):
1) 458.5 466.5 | 294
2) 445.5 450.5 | 91.95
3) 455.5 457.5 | 186.9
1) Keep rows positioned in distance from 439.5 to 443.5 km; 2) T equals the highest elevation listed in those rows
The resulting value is 192.3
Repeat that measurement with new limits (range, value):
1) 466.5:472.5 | 416.6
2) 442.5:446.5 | 121.4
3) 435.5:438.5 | 295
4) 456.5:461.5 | 239.3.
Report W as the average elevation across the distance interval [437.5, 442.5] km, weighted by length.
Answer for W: 192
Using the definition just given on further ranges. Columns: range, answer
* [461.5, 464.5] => 251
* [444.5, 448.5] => 90.8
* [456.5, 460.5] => 218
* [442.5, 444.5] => 117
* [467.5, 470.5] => 354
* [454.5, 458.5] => 180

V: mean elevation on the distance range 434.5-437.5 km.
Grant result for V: 294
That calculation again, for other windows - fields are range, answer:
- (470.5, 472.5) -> 410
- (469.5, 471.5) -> 389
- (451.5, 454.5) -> 108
